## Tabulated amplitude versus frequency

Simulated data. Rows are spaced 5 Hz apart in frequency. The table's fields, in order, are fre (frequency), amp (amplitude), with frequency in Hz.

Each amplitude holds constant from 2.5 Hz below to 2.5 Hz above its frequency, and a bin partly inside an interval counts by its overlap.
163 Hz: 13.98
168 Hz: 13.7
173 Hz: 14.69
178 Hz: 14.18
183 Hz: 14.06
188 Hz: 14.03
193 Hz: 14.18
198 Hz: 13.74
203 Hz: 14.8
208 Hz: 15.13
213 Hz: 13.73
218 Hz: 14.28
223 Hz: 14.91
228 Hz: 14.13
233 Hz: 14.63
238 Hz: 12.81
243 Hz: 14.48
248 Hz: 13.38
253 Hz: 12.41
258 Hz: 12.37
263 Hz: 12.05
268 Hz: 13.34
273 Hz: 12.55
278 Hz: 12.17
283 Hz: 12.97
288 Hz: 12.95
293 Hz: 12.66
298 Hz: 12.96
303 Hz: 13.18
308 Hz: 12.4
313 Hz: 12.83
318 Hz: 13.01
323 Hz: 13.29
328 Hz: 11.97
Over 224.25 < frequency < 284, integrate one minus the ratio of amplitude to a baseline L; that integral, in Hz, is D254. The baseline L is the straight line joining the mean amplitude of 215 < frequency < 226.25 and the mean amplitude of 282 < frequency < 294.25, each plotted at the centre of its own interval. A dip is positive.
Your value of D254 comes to 2.44 Hz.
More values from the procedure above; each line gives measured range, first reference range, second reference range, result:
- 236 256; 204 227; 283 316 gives 0.93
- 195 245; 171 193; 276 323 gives -1.78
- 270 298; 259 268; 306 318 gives -0.30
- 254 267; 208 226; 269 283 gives 0.69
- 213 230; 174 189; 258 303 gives -0.97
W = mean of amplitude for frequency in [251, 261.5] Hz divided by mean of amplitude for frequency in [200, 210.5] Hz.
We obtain 0.83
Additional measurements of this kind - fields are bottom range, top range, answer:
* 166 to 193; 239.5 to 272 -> 0.92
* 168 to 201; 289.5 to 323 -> 0.91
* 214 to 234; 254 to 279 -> 0.87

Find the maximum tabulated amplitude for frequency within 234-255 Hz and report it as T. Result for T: 14.48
